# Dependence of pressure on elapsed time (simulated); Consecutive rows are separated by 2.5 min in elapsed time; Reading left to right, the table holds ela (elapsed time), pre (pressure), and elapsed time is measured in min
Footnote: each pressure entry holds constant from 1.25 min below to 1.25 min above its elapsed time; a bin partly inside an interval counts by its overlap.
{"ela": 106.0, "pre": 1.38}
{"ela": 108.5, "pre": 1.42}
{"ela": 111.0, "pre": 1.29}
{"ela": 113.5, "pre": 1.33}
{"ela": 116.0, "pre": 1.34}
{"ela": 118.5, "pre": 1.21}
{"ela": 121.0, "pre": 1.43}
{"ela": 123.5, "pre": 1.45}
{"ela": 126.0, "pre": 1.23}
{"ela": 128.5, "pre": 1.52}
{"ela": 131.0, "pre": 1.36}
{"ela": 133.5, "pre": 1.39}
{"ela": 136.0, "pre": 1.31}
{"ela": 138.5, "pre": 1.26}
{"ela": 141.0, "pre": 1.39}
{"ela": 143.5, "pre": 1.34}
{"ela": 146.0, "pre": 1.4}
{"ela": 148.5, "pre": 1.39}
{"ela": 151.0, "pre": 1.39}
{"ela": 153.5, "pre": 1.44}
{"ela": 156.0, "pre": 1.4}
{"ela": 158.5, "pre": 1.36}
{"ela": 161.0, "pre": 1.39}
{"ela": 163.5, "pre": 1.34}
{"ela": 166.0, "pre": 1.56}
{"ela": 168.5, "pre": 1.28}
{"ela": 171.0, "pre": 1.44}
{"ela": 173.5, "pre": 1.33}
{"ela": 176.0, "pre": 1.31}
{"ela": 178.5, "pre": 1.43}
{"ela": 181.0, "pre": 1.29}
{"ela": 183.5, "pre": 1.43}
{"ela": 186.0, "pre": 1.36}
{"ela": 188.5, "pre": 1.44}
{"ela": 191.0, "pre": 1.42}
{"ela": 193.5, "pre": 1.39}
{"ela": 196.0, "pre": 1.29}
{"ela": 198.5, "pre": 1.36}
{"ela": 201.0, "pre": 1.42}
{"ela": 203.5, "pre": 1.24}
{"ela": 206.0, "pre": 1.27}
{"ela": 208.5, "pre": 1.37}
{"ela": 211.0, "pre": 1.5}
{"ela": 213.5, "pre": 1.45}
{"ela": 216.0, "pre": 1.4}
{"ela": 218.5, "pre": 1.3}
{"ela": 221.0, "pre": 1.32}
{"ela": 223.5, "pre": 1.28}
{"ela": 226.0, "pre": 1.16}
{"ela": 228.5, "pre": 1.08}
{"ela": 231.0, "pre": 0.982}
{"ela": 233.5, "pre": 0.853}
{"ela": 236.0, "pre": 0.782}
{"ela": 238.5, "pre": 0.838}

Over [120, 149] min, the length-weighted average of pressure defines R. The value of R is 1.37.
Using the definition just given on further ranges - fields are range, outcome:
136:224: 1.37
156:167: 1.41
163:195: 1.39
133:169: 1.38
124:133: 1.38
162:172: 1.4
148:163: 1.39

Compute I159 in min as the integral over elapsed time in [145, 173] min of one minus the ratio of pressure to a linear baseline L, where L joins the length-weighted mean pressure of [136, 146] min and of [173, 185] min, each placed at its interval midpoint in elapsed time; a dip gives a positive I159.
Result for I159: -1.04 min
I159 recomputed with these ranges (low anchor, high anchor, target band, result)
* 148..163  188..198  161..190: 0.0 min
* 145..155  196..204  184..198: -0.3 min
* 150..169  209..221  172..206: 1.0 min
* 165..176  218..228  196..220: -1.4 min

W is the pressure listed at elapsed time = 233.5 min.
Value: 0.853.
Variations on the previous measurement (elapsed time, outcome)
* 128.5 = 1.52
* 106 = 1.38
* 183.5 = 1.43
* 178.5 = 1.43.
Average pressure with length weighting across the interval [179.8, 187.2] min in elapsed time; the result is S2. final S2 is 1.36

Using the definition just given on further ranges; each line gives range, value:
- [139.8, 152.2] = 1.38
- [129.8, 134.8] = 1.37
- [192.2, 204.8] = 1.34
